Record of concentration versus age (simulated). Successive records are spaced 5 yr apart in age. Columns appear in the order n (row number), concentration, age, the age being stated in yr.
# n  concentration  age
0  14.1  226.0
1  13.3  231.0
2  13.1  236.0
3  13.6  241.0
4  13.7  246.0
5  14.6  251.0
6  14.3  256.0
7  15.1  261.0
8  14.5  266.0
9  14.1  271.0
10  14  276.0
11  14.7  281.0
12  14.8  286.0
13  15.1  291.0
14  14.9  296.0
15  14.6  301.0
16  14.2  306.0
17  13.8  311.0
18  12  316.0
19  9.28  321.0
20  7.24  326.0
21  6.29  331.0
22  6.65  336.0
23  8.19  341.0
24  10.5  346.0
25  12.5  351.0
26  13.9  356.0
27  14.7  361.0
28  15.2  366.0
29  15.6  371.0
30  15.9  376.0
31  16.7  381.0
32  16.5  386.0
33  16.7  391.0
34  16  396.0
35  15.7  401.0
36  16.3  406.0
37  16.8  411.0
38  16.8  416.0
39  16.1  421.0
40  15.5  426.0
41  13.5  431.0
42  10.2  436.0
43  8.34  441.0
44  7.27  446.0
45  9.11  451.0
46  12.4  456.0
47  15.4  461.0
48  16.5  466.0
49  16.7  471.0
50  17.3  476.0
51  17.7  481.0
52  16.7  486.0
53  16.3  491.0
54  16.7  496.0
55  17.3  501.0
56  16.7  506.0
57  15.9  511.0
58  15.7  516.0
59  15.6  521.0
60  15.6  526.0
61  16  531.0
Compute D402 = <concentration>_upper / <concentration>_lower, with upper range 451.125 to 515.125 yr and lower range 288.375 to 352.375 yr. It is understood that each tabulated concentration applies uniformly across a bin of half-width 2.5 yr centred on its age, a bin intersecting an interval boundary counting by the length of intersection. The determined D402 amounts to 1.44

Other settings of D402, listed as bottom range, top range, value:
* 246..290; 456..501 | 1.14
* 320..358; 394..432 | 1.72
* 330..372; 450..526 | 1.37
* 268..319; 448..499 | 1.09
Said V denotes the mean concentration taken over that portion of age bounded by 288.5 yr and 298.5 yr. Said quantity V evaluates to 15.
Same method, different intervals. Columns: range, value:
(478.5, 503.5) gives 16.9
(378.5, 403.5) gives 16.3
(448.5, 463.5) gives 12.3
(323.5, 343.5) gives 7.09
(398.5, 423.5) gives 16.3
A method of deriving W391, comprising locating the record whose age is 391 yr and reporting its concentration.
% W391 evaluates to 16.7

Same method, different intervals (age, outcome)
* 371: 15.6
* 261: 15.1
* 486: 16.7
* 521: 15.6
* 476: 17.3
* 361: 14.7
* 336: 6.65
